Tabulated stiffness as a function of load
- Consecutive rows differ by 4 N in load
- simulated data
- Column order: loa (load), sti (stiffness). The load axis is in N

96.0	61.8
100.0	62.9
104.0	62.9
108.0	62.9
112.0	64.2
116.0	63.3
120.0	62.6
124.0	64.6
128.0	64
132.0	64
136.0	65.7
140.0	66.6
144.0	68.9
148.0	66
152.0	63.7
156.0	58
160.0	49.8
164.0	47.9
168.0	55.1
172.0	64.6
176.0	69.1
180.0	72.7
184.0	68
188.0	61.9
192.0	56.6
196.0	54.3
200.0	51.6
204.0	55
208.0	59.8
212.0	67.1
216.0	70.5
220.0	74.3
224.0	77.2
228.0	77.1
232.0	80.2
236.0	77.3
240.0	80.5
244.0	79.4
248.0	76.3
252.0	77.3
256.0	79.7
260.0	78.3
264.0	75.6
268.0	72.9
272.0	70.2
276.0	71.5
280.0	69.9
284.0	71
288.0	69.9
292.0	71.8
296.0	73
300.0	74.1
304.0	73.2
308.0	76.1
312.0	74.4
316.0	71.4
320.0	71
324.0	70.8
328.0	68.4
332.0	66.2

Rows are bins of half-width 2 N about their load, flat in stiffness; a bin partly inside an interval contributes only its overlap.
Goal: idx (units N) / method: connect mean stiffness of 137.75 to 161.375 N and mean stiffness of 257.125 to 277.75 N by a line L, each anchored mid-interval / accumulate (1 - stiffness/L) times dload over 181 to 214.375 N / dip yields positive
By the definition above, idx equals 3.7 N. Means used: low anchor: 62.5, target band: 59.8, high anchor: 74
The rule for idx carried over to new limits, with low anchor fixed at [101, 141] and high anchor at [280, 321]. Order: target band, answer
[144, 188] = 2.9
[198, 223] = 1.7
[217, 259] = -5.0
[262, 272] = -0.4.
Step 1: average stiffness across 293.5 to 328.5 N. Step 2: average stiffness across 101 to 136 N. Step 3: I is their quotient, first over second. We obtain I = 1.1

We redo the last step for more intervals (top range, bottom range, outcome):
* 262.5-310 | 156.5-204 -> 1.23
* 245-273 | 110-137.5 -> 1.19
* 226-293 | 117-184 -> 1.20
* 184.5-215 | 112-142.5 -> 0.91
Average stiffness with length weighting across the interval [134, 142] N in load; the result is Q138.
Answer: 66.2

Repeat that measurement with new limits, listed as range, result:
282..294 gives 70.9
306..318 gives 74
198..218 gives 60.8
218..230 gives 76.2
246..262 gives 77.9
